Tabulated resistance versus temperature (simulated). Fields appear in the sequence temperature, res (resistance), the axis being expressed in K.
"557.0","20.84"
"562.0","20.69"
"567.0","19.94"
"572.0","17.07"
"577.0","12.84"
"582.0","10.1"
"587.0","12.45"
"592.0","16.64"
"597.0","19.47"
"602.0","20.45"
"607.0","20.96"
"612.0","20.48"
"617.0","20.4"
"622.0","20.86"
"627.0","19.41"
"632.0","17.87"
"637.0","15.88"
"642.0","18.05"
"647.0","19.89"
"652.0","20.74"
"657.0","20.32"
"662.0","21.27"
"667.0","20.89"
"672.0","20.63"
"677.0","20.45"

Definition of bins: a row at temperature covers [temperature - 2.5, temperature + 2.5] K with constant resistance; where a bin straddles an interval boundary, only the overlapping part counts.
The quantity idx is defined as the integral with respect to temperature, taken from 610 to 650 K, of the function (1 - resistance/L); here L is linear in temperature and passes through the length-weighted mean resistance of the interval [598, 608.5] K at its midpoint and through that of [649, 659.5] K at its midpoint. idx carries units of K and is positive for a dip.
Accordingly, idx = 2.7 K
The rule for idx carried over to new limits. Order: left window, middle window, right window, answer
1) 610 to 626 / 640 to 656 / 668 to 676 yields 0.69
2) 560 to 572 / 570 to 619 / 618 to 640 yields 5.32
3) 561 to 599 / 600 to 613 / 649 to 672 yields -2.32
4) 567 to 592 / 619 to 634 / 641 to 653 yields -1.29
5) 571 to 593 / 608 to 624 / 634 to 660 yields -4.21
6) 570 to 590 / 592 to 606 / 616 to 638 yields -3.60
